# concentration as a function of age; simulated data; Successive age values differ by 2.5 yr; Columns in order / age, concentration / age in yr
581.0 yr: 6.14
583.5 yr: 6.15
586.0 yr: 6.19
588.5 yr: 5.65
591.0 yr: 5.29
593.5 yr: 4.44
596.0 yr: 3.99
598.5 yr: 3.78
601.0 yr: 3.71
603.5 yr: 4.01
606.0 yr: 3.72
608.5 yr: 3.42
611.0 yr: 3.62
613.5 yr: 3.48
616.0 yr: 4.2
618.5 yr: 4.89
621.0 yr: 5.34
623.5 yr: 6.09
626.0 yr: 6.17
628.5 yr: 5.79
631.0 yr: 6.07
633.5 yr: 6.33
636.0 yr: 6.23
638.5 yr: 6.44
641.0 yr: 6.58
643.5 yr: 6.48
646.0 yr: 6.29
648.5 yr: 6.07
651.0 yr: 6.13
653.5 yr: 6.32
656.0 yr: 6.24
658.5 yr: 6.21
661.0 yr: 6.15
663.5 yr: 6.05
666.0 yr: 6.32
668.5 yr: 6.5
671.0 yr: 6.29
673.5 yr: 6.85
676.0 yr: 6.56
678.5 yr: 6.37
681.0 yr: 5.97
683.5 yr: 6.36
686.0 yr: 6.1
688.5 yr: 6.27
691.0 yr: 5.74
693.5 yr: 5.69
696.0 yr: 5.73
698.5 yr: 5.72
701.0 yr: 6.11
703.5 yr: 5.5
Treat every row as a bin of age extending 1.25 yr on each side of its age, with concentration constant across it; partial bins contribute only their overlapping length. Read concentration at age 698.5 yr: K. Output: 5.72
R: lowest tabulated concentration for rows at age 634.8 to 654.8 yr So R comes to 6.07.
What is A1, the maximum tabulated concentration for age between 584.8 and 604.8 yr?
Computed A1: 6.19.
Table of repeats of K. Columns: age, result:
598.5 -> 3.78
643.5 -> 6.48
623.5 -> 6.09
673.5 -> 6.85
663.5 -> 6.05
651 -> 6.13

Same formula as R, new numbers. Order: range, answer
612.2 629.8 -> 3.48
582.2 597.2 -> 3.99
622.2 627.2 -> 6.09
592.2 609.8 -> 3.42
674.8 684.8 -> 5.97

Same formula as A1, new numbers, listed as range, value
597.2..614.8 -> 4.01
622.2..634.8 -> 6.33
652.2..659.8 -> 6.32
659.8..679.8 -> 6.85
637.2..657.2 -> 6.58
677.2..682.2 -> 6.37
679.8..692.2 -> 6.36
